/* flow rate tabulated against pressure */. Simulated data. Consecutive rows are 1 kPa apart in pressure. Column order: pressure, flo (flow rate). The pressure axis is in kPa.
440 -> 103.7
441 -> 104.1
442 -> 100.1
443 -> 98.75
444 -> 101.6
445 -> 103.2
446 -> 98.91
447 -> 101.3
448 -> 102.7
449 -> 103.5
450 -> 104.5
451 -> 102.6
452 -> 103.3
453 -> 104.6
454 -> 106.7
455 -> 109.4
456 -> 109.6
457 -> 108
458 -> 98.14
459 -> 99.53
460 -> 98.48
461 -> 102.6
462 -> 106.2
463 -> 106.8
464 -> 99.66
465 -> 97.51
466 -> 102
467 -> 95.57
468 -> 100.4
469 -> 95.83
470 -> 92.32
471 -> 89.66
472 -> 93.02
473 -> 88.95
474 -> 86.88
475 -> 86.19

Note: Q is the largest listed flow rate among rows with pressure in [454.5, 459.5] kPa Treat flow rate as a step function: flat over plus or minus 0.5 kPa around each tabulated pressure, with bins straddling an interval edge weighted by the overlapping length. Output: 109.6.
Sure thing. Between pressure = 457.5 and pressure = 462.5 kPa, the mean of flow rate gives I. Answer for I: 101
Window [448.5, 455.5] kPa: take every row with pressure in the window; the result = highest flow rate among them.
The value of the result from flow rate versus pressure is 109.4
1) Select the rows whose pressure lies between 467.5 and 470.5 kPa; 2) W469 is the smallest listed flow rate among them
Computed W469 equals 92.32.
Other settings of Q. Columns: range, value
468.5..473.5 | 95.83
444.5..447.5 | 103.2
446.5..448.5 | 102.7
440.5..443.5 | 104.1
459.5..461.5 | 102.6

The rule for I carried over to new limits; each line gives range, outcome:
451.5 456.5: 107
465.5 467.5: 98.8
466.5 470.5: 96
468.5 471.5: 92.6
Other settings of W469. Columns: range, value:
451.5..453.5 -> 103.3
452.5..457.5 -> 104.6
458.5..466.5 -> 97.51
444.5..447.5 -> 98.91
